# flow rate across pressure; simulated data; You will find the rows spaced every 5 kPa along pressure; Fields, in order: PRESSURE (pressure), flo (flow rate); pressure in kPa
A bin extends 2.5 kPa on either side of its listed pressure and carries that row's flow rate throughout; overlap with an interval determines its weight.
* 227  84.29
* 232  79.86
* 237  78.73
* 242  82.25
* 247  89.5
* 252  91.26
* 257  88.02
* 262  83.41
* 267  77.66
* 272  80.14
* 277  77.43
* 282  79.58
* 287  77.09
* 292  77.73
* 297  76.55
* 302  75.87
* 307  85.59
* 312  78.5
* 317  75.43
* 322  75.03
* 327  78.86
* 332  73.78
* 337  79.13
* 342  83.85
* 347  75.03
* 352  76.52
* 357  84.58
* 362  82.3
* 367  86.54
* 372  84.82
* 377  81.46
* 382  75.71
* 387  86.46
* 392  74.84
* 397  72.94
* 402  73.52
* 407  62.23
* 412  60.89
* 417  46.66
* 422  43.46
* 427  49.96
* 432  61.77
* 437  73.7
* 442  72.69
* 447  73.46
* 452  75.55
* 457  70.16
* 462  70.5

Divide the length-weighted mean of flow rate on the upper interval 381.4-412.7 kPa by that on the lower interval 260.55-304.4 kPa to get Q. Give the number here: 0.93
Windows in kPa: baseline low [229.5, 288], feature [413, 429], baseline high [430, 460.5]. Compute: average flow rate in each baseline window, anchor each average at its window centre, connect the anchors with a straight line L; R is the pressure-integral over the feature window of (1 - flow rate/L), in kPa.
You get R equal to 5.5 kPa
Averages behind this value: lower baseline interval 82.2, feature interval 47.9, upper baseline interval 71.4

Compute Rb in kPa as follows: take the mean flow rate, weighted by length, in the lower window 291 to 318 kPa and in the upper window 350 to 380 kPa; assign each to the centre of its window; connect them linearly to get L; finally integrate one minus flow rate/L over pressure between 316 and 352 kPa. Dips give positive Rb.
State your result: 1.4 kPa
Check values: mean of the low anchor 78.5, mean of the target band 77.3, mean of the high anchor 82.7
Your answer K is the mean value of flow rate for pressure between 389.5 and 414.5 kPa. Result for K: 68.9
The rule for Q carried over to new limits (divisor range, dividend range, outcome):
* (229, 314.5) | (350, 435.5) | 0.87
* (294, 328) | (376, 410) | 0.96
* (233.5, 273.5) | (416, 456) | 0.75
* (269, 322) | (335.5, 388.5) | 1.04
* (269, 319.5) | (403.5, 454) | 0.79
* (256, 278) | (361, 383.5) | 1.02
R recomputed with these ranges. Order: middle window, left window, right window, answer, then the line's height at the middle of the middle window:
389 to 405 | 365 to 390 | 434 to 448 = 1.2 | 79.7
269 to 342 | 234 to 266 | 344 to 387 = 4.5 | 83.2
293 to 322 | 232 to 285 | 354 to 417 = 0.7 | 80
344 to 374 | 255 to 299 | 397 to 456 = -4.6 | 70.9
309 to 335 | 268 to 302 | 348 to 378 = 1.1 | 80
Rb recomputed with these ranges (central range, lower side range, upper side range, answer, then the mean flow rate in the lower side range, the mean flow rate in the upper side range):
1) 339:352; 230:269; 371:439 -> -0.9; 84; 67.3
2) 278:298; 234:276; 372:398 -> 1.1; 83.6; 79.2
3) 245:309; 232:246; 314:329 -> -1.9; 81.3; 76.4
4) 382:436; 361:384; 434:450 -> 9.4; 82.3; 73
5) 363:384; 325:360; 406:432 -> -4.3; 78.9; 53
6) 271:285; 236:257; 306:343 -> 0.7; 86.2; 78.3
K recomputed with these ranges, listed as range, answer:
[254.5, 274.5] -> 82.3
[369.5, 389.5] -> 82.1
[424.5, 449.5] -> 66.3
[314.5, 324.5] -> 75.2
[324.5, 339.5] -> 77.3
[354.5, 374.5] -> 84.6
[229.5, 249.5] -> 82.6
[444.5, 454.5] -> 74.5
